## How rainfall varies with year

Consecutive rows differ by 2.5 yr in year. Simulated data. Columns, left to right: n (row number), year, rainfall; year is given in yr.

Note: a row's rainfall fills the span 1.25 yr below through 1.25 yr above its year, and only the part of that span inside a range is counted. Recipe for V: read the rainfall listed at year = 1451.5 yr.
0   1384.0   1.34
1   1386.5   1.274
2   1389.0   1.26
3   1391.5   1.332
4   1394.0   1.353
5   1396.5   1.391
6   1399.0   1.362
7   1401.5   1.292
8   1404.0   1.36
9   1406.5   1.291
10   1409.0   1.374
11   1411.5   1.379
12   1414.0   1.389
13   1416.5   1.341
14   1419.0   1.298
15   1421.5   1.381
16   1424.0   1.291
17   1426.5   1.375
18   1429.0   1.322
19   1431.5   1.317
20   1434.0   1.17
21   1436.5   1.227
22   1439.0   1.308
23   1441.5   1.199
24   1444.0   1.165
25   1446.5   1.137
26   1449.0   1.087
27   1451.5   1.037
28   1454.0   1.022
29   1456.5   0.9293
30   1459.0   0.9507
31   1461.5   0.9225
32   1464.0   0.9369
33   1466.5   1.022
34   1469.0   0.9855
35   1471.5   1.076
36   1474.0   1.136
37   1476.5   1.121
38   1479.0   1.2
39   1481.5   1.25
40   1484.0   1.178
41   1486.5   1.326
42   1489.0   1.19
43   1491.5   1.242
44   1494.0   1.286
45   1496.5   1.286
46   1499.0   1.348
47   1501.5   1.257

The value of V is 1.037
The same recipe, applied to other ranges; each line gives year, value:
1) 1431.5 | 1.317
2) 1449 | 1.087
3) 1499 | 1.348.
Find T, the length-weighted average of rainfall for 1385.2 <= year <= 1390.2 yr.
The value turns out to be 1.27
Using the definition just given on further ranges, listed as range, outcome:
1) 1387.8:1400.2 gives 1.34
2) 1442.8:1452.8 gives 1.11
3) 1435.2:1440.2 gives 1.27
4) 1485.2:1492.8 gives 1.25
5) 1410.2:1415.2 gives 1.38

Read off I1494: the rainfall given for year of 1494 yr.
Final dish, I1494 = 1.286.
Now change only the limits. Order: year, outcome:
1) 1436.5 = 1.227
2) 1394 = 1.353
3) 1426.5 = 1.375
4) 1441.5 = 1.199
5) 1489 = 1.19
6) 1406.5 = 1.291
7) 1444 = 1.165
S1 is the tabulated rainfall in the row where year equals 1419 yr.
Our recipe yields 1.298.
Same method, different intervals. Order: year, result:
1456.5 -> 0.9293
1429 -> 1.322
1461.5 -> 0.9225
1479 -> 1.2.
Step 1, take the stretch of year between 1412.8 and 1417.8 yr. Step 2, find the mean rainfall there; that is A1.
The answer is 1.36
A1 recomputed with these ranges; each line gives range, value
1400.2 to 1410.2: 1.33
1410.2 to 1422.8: 1.36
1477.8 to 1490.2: 1.23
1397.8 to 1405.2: 1.34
